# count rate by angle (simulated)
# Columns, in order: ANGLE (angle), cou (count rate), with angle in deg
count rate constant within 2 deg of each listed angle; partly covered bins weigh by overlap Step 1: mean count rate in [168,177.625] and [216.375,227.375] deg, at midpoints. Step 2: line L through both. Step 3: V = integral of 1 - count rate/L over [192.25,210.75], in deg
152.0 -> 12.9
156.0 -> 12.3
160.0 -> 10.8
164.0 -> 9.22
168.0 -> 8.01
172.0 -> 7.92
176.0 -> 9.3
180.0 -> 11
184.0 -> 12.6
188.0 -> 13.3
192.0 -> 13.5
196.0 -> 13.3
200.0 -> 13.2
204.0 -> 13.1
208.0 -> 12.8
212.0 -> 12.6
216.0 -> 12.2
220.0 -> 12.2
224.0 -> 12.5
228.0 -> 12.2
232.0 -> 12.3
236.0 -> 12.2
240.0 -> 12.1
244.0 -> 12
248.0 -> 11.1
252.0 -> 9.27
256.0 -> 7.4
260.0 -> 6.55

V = -4.2 deg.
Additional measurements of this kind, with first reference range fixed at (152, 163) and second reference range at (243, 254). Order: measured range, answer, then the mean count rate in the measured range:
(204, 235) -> -4.2 deg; 12.4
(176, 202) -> -3.0 deg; 12.5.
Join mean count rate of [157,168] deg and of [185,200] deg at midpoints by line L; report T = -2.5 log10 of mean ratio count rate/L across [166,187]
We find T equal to 0.16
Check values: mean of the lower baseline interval 9.85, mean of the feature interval 9.93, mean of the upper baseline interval 13.3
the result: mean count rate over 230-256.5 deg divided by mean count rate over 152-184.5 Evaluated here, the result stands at 1.09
